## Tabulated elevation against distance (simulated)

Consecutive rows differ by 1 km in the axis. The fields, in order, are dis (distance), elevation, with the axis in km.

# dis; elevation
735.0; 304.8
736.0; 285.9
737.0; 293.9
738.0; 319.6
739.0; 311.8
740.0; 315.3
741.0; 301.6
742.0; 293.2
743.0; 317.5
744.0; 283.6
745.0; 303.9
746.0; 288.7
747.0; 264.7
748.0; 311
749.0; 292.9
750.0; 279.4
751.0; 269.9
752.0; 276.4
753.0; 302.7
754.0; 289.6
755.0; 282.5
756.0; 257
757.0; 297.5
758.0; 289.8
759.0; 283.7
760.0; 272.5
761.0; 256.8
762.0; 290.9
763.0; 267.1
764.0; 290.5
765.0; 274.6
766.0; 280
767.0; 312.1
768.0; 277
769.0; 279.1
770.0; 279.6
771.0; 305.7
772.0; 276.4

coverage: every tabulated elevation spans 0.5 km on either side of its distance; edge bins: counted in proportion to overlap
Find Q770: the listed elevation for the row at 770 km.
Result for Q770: 279.6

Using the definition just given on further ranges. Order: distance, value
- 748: 311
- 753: 302.7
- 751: 269.9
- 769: 279.1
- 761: 256.8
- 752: 276.4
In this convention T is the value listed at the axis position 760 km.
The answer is 272.5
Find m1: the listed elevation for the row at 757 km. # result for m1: 297.5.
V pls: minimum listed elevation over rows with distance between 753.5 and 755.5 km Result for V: 282.5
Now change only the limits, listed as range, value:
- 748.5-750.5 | 279.4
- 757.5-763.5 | 256.8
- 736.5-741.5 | 293.9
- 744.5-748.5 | 264.7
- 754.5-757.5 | 257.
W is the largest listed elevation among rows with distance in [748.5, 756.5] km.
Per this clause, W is 302.7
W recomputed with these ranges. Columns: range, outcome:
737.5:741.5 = 319.6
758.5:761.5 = 283.7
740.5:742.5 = 301.6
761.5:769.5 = 312.1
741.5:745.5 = 317.5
